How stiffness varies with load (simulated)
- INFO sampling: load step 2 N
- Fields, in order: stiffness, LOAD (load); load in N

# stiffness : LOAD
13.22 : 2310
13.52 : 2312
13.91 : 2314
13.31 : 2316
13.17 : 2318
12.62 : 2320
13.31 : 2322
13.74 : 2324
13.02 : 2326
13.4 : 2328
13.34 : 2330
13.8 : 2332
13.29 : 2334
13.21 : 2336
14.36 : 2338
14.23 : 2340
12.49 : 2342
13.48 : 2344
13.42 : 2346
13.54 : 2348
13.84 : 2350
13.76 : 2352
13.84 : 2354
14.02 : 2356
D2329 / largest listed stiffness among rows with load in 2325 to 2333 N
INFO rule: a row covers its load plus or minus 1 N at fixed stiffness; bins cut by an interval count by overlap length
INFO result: 13.8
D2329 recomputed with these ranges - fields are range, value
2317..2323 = 13.31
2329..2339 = 14.36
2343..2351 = 13.84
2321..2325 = 13.74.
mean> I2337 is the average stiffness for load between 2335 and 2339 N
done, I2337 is 13.8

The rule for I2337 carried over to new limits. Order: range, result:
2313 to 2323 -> 13.3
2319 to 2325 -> 13.2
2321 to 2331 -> 13.4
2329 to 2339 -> 13.6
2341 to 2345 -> 13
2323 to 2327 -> 13.4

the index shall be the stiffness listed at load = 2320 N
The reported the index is 12.62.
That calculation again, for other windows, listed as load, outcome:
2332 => 13.8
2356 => 14.02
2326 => 13.02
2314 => 13.91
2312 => 13.52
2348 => 13.54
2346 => 13.42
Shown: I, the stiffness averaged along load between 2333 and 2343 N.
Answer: 13.5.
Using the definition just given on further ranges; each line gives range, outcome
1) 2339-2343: 13.4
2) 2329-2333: 13.6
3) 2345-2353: 13.6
